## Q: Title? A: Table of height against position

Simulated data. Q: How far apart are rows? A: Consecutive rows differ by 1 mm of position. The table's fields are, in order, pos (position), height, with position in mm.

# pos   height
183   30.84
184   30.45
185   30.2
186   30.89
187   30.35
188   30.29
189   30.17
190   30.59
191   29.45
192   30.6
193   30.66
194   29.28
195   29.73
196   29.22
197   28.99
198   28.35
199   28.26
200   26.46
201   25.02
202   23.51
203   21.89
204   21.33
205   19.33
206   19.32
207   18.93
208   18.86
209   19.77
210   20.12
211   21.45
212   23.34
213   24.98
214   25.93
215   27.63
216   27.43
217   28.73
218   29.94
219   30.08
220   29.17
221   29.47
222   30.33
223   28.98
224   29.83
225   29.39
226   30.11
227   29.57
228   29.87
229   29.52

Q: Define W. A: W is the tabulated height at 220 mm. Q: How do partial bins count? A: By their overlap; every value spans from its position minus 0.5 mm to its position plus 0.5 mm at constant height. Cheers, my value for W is 29.17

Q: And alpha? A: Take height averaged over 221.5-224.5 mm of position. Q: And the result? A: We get 29.7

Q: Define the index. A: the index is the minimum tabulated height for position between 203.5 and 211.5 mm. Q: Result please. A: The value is 18.86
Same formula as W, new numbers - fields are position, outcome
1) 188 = 30.29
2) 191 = 29.45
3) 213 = 24.98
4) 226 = 30.11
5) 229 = 29.52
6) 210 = 20.12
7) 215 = 27.63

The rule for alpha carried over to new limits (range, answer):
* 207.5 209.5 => 19.3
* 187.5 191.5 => 30.1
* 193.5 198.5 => 29.1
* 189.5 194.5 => 30.1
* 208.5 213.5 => 21.9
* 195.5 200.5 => 28.3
